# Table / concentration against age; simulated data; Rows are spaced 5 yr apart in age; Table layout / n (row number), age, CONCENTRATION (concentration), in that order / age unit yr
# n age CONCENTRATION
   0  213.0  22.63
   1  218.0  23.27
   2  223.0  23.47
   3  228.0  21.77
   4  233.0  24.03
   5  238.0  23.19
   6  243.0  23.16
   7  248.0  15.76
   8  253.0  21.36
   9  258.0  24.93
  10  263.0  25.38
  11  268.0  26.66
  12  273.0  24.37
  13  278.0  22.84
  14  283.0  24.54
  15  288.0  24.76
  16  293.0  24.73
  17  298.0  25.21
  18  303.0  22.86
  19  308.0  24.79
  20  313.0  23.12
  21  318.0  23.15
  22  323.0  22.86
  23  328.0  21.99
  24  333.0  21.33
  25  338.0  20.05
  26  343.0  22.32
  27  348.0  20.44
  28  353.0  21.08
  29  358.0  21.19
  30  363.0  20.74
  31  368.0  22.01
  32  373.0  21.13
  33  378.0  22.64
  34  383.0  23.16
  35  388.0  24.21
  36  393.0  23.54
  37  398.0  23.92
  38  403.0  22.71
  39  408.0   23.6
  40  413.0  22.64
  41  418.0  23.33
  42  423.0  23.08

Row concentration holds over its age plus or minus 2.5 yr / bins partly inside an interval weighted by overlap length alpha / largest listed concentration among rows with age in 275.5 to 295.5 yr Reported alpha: 24.76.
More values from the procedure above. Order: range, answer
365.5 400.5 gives 24.21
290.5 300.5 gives 25.21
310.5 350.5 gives 23.15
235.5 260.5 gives 24.93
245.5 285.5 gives 26.66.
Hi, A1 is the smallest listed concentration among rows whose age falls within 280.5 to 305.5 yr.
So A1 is 22.86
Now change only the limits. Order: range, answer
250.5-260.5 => 21.36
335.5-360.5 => 20.05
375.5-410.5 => 22.64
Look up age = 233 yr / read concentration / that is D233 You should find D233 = 24.03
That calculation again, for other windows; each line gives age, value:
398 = 23.92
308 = 24.79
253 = 21.36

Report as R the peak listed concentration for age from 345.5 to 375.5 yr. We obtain 22.01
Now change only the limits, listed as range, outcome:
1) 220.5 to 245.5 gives 24.03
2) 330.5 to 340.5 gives 21.33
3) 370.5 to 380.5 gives 22.64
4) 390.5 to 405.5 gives 23.92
